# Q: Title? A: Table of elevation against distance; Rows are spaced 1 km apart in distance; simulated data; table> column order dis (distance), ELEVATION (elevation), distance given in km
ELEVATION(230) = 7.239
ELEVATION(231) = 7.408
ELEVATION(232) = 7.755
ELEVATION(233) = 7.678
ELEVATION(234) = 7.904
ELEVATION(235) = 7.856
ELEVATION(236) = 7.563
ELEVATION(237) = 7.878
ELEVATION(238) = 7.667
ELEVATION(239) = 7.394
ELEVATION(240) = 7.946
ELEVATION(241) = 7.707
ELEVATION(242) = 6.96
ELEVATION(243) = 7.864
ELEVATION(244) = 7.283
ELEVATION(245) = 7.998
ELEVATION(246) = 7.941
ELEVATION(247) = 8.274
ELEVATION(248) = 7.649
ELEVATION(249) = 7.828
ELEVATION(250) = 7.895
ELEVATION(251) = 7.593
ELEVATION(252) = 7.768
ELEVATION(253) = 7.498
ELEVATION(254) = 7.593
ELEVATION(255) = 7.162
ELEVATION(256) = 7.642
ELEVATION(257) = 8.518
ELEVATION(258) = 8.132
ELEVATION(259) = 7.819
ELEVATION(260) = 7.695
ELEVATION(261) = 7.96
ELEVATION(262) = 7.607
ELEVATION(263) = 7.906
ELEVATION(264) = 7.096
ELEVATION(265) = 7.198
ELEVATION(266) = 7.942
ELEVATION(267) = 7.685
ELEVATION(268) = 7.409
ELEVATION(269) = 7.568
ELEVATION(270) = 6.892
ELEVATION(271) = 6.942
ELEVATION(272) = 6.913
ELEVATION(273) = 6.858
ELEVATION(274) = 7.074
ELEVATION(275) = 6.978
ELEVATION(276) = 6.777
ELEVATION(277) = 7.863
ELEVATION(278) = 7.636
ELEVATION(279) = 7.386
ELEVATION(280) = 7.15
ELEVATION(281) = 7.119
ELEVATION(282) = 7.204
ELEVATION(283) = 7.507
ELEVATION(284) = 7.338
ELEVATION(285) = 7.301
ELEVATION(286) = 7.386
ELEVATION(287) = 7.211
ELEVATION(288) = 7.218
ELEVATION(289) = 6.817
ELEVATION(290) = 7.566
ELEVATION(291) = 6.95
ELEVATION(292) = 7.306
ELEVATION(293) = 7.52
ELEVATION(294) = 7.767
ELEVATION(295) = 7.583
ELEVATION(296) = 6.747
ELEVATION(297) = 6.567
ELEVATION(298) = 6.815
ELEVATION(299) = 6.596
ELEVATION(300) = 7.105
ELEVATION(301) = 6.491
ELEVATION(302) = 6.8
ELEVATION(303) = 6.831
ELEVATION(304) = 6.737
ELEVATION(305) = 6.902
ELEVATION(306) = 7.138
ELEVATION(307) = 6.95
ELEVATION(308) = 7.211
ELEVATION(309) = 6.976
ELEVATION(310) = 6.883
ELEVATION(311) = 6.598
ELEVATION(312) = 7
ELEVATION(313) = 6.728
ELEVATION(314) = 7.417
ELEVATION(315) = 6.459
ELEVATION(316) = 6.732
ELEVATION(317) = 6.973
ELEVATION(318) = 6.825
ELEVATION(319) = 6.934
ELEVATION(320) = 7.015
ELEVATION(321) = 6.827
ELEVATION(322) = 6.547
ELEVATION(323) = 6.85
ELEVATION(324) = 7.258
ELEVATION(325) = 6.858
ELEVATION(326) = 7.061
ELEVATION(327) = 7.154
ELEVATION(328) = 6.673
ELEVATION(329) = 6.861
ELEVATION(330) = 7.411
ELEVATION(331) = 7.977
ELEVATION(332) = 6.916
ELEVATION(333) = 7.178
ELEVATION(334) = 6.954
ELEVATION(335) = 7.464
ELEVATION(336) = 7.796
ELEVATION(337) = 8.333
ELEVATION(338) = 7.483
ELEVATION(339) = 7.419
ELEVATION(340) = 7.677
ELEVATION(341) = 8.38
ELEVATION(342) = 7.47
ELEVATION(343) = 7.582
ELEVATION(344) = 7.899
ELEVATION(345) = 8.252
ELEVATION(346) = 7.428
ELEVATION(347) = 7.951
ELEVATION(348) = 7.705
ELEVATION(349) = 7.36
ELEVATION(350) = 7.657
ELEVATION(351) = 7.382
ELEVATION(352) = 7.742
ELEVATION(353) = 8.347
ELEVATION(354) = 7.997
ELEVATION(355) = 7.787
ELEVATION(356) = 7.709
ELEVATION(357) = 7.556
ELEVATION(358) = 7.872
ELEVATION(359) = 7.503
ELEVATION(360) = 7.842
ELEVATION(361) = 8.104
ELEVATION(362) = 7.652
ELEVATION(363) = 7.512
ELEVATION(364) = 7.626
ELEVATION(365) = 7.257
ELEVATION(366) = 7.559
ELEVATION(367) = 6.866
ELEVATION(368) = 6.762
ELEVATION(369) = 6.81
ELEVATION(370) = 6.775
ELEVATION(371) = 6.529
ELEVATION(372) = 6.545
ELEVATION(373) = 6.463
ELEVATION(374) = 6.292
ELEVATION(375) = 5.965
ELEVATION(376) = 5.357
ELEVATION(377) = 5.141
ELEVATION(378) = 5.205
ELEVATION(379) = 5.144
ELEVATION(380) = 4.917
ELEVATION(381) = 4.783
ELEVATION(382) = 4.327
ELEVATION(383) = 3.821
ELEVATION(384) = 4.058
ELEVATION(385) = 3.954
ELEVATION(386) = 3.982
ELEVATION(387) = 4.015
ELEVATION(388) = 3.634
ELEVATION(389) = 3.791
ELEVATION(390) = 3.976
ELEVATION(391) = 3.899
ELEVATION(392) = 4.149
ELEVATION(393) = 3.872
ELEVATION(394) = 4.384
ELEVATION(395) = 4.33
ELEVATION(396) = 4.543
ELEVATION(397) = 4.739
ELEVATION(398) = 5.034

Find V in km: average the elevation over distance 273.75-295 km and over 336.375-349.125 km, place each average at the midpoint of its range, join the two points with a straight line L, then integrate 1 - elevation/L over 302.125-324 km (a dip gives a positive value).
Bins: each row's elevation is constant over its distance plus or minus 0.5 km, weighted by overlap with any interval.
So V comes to 1.9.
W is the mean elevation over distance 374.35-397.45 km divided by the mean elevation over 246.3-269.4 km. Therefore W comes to 0.58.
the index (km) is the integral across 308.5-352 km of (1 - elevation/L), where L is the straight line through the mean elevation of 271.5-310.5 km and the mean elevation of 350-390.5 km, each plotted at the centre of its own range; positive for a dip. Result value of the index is -3.9 km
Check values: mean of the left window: 7.11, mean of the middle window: 7.27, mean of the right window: 6.23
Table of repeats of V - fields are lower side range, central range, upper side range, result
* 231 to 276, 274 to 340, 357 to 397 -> -3.76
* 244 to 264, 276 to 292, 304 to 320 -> 0.09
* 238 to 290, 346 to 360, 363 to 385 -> -3.43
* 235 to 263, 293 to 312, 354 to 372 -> 1.58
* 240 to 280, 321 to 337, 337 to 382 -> 0.18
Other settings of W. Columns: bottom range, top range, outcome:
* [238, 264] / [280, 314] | 0.91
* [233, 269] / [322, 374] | 0.96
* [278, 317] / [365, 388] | 0.78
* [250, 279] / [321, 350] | 0.99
